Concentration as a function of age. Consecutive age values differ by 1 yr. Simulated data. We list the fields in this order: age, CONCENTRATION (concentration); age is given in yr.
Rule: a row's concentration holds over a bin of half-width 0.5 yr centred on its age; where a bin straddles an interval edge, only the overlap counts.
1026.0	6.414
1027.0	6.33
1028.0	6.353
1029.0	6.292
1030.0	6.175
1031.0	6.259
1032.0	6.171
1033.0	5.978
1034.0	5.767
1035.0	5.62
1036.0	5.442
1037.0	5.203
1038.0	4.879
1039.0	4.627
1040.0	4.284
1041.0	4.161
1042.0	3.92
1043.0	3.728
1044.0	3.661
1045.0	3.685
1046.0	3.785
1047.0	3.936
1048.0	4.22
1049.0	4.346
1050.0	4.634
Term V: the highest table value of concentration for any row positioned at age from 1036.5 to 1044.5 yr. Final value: 5.203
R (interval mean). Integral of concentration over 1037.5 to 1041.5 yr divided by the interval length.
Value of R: 4.49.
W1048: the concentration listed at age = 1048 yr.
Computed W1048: 4.22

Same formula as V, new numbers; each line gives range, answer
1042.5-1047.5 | 3.936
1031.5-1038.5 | 6.171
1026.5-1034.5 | 6.353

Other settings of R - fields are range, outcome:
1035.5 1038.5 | 5.17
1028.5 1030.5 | 6.23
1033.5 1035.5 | 5.69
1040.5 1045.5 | 3.83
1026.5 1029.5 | 6.33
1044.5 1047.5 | 3.8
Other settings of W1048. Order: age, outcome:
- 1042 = 3.92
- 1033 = 5.978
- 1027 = 6.33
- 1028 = 6.353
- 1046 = 3.785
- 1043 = 3.728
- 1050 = 4.634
